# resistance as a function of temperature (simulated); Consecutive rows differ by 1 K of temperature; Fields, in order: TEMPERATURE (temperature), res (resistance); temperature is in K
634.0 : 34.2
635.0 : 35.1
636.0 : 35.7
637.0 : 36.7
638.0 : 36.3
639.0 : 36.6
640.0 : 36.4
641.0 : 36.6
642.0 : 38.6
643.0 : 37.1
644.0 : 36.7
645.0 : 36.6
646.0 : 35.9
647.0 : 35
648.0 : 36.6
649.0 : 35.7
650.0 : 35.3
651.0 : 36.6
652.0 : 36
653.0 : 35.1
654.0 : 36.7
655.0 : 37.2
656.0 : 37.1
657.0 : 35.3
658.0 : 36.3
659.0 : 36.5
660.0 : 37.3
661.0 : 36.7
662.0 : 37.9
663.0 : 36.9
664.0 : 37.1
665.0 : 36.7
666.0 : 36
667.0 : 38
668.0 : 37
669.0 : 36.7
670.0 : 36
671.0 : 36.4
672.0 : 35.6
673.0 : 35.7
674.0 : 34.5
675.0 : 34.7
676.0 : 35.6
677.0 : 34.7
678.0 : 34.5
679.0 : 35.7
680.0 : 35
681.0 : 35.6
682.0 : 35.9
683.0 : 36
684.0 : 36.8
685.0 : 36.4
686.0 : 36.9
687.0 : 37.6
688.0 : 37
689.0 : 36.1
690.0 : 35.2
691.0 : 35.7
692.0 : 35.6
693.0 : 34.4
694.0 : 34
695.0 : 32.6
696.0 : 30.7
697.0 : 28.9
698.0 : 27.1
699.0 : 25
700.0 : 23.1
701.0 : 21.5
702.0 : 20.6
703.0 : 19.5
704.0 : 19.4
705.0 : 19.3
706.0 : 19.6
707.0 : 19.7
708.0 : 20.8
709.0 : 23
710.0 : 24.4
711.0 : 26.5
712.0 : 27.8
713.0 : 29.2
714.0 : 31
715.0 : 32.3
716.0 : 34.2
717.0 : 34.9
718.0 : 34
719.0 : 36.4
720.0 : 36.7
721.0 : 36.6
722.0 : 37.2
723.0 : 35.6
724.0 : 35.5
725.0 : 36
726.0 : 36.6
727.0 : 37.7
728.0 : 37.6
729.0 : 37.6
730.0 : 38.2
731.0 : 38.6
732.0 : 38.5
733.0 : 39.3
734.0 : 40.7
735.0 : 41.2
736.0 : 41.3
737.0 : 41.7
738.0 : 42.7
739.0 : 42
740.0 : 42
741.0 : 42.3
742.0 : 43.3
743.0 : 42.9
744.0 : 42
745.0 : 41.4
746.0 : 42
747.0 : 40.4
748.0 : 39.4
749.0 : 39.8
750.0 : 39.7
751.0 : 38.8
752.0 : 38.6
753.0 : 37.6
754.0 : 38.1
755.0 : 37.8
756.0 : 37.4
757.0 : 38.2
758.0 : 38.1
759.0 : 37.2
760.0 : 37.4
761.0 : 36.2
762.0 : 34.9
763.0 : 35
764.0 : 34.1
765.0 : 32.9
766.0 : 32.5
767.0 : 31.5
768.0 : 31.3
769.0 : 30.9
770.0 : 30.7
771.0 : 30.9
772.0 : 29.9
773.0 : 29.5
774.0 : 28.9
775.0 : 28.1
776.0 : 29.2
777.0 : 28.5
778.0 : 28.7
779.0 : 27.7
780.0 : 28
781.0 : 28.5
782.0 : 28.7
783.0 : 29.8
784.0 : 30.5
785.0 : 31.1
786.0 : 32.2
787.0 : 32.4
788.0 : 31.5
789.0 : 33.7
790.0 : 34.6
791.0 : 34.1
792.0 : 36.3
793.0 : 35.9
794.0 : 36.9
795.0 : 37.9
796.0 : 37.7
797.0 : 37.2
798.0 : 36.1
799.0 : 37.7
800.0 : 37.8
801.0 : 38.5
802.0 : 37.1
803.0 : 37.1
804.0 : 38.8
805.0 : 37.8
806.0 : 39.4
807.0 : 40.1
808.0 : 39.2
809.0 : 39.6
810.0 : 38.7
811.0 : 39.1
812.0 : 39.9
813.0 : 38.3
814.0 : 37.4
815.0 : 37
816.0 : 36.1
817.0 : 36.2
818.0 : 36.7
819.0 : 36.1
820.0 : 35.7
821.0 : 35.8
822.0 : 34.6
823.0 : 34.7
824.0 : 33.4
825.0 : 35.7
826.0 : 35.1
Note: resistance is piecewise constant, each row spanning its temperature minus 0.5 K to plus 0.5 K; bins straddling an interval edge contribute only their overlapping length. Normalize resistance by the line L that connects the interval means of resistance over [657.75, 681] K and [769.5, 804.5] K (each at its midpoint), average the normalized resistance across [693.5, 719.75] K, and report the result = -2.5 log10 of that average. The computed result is 0.29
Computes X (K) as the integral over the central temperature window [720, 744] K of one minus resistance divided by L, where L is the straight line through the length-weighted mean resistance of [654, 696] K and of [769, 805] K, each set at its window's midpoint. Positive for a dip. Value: -3.4 K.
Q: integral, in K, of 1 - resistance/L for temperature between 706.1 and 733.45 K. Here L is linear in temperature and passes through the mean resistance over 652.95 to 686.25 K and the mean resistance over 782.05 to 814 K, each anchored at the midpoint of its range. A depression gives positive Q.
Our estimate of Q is 2.5 K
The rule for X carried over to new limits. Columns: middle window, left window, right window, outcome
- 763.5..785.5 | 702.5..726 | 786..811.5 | 2.92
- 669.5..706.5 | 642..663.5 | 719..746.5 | 5.74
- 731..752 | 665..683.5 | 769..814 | -3.66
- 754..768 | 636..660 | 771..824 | -0.20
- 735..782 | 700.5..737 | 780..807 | -3.50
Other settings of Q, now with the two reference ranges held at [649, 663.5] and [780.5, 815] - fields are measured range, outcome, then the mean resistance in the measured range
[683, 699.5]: 1.14 K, 33.8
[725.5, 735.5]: -0.67 K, 38.6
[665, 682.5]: 0.30 K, 35.8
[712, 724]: 0.69 K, 34.1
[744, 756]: -1.10 K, 39.4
